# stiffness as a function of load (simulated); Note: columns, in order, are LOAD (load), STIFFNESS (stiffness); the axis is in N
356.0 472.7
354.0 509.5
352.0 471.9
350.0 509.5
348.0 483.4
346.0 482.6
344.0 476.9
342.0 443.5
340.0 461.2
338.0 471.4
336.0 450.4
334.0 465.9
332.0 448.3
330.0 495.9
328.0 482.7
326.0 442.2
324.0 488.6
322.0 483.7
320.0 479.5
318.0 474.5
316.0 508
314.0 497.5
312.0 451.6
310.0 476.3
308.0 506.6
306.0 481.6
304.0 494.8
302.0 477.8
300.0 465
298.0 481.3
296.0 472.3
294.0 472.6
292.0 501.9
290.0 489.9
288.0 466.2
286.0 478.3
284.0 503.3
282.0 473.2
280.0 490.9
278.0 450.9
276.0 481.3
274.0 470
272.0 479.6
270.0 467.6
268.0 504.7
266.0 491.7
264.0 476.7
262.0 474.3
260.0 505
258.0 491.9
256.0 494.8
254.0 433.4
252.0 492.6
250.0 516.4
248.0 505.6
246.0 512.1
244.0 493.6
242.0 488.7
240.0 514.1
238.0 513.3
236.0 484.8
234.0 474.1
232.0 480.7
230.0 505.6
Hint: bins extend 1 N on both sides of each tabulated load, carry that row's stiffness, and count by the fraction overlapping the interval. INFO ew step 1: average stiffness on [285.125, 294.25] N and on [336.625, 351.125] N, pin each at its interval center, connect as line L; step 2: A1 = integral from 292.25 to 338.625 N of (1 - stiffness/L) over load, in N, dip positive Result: 0.2 N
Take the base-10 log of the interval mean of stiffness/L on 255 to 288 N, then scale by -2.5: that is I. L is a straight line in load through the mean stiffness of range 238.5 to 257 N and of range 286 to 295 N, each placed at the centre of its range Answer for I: 0.01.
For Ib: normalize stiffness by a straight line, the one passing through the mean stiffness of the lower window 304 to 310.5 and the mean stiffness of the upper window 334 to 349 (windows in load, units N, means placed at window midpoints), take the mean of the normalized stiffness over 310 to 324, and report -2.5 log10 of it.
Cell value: 0.00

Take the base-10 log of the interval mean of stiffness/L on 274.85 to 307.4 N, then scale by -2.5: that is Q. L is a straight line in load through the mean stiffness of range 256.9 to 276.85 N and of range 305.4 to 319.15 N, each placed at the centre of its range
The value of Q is 0.01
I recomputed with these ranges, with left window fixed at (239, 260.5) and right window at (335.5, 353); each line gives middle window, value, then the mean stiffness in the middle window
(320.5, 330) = 0.00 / 477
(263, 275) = 0.02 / 482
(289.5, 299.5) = 0.01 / 482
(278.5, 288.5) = 0.01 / 482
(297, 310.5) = 0.00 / 484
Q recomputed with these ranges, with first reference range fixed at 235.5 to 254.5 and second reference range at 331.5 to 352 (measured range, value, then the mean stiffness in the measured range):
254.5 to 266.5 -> 0.014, 487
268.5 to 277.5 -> 0.033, 475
